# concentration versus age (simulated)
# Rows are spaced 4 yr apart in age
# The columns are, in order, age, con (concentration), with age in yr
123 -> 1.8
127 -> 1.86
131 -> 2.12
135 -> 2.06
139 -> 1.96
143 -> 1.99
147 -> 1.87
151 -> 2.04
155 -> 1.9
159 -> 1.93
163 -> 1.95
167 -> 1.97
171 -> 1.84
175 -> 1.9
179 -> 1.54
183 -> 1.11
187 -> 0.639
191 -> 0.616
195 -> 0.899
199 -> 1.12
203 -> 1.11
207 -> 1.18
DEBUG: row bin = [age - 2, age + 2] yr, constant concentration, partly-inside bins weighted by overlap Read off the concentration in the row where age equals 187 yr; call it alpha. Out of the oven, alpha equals 0.639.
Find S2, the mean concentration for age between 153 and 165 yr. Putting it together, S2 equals 1.93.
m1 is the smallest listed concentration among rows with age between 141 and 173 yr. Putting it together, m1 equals 1.84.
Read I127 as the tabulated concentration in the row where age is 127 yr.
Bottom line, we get 1.86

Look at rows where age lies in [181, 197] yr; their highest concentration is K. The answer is 1.11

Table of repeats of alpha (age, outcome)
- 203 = 1.11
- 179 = 1.54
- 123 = 1.8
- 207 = 1.18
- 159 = 1.93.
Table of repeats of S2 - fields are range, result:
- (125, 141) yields 2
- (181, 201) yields 0.877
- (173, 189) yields 1.3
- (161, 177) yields 1.92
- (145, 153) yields 1.96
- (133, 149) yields 1.97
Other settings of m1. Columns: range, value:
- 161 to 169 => 1.95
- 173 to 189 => 0.639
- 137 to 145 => 1.96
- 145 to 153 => 1.87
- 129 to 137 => 2.06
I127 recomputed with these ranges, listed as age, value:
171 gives 1.84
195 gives 0.899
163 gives 1.95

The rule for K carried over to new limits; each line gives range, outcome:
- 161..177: 1.97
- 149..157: 2.04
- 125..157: 2.12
